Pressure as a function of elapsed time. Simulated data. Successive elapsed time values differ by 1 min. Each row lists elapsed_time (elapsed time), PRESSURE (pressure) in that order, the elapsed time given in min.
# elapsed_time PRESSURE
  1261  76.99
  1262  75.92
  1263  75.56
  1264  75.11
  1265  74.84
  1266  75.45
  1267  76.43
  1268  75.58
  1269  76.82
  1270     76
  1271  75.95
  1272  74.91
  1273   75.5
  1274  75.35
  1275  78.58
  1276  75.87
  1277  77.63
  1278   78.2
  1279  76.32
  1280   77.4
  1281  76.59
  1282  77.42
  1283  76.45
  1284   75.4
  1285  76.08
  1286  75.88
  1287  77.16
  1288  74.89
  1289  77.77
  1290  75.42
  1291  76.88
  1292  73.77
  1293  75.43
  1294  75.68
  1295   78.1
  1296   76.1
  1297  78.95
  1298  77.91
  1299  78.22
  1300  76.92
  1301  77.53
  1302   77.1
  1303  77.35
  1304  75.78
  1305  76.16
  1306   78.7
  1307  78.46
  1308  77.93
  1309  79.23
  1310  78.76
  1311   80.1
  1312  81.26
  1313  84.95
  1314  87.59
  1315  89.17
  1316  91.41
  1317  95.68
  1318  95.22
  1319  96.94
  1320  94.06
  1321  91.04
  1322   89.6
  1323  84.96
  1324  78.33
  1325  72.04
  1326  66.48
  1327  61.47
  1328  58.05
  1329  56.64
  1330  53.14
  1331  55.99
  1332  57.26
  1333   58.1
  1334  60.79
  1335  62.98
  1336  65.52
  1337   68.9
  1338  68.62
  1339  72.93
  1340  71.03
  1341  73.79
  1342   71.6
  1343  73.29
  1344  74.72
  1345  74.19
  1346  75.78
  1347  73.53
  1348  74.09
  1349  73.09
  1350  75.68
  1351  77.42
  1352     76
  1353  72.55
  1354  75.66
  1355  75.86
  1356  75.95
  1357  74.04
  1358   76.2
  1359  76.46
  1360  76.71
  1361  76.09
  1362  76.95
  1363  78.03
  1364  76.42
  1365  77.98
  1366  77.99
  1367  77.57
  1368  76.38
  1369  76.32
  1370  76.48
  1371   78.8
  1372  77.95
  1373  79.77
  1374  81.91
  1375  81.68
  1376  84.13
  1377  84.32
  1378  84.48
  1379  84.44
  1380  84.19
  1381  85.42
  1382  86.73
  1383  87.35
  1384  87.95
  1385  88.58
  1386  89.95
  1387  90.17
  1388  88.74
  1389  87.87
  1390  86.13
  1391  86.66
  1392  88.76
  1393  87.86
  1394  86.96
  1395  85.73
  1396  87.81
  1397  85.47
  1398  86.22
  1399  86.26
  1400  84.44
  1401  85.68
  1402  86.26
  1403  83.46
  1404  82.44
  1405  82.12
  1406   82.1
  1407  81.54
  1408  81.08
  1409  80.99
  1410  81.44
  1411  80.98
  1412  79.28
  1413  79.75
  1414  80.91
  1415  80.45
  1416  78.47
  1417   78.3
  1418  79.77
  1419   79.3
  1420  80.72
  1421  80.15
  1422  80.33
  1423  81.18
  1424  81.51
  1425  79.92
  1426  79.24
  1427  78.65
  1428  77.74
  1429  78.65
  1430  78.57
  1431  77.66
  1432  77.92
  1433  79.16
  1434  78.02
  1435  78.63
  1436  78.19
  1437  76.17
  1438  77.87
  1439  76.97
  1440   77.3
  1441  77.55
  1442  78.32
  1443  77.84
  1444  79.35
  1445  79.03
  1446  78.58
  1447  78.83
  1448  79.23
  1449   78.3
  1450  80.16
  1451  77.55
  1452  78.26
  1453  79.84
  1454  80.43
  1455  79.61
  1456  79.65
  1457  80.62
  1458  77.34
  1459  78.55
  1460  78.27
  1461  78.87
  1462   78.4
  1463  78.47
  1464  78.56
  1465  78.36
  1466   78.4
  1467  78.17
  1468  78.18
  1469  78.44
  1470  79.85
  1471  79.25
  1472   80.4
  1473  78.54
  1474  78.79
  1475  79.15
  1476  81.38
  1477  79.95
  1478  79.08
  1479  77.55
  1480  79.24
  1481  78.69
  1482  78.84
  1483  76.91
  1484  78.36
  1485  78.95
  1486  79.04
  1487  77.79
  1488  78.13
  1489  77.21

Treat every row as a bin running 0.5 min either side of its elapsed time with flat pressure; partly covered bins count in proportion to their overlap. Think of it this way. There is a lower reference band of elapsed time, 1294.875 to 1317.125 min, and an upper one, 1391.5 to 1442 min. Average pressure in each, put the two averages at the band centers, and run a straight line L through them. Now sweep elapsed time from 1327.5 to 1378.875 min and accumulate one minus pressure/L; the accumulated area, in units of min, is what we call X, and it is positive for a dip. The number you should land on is 4.8 min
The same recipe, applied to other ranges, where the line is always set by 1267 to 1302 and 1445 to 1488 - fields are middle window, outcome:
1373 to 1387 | -1.38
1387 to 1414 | -2.24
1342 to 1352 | 0.36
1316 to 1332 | 0.11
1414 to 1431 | -0.27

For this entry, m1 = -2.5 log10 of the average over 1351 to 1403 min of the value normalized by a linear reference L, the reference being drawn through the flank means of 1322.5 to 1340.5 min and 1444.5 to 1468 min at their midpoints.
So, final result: -0.17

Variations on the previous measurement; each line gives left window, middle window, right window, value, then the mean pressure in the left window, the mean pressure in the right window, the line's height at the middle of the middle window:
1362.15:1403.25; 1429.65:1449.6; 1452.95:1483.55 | 0.03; 83.8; 78.9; 80.6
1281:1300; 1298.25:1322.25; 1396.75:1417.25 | -0.08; 76.5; 82.3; 77.5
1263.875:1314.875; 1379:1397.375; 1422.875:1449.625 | -0.12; 77.3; 78.5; 78.1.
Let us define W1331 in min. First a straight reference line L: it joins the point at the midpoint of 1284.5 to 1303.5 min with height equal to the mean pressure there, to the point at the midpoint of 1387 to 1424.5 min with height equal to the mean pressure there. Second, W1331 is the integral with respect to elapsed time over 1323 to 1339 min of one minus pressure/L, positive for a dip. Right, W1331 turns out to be 3.0 min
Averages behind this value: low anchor 76.7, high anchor 83.3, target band 64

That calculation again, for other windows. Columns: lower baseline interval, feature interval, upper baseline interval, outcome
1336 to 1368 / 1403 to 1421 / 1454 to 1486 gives -0.89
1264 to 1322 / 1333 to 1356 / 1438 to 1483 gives 2.09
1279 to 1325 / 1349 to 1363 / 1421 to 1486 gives 0.71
